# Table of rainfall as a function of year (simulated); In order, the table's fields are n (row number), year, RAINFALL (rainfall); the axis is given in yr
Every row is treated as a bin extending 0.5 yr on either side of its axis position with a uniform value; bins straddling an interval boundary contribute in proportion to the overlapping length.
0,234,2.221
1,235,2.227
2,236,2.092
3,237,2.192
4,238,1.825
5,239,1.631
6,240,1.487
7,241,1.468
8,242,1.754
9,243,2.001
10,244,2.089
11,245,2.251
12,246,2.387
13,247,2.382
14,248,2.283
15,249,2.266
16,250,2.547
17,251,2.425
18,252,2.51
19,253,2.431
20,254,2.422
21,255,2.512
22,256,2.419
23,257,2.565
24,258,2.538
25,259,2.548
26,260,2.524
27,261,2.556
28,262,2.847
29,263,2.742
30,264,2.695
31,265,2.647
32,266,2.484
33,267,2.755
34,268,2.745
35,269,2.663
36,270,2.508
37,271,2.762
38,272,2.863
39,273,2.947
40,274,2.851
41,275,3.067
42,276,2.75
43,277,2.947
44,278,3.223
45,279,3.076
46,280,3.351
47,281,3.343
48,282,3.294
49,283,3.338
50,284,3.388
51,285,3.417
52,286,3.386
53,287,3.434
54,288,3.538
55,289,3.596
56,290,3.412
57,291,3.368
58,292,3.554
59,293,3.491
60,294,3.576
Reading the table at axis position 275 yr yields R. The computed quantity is 3.067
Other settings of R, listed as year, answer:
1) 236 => 2.092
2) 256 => 2.419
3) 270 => 2.508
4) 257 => 2.565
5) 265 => 2.647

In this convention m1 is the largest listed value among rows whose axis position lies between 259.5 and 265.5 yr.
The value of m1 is 2.847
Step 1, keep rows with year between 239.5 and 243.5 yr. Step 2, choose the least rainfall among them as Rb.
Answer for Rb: 1.468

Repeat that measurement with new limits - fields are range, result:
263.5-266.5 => 2.484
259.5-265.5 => 2.524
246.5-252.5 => 2.266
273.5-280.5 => 2.75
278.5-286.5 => 3.076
